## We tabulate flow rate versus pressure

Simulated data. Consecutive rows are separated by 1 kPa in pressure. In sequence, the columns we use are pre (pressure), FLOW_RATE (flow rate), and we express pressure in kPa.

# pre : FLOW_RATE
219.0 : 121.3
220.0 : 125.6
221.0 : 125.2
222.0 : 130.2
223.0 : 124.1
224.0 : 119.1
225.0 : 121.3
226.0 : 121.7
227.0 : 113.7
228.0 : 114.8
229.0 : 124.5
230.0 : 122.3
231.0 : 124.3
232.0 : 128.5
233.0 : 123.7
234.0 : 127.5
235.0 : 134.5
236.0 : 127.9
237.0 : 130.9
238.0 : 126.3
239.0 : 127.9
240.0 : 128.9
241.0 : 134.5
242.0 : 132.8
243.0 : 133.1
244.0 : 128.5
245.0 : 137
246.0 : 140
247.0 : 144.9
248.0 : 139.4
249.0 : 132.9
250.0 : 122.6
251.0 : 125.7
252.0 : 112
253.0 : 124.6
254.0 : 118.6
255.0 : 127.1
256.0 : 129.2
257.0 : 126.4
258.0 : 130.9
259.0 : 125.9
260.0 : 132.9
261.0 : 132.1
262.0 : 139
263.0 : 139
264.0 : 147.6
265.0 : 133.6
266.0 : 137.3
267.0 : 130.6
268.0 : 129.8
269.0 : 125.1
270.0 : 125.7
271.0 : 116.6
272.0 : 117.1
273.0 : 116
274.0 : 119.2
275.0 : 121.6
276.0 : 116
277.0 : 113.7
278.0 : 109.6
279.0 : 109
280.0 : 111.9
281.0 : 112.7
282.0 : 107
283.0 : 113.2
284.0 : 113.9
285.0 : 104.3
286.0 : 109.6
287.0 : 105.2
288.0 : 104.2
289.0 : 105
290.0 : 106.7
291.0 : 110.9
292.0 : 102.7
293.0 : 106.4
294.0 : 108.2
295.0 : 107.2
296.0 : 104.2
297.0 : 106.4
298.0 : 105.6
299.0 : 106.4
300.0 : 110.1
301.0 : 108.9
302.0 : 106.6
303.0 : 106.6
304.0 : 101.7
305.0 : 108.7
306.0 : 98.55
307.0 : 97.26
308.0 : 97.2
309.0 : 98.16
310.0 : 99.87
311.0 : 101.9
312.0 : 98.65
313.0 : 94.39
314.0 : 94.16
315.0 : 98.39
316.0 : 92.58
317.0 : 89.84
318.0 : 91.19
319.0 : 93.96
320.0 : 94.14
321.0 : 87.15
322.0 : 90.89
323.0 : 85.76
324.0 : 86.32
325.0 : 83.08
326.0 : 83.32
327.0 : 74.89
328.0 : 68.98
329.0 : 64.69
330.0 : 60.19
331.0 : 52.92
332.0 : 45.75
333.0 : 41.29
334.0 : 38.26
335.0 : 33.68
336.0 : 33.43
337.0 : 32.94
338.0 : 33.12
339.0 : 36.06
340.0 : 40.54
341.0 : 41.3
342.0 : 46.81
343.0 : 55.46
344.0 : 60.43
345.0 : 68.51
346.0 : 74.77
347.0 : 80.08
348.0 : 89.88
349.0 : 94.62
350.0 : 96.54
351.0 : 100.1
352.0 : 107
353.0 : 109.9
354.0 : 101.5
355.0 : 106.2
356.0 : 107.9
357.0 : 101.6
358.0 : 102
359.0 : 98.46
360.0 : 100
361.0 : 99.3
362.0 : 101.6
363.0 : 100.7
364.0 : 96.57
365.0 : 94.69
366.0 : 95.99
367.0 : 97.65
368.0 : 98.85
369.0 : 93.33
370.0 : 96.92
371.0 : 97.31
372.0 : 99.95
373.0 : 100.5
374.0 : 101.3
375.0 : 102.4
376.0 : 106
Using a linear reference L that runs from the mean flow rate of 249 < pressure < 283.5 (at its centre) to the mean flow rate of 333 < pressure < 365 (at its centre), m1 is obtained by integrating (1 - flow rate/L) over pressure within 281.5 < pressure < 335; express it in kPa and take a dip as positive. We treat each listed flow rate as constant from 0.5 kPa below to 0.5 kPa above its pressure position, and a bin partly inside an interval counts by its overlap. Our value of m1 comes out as 3.9 kPa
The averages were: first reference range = 124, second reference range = 76.8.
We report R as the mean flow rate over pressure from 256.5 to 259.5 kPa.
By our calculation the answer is 128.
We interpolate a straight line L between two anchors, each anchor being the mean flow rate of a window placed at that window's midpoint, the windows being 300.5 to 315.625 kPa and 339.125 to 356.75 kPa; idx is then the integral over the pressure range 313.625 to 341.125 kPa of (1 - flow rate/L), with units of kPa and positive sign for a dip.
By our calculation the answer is 7.5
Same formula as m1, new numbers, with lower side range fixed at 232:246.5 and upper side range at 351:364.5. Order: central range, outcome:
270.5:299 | 2.4 kPa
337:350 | 5.5 kPa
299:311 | 1.2 kPa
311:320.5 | 1.5 kPa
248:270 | -0.6 kPa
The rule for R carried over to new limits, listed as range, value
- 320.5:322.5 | 89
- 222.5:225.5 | 122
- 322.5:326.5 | 84.6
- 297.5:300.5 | 107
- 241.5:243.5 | 133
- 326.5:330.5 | 67.2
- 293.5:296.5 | 107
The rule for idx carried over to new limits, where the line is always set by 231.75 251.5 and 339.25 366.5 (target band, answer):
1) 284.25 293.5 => 0.5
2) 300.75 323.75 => 1.5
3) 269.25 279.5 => 0.2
